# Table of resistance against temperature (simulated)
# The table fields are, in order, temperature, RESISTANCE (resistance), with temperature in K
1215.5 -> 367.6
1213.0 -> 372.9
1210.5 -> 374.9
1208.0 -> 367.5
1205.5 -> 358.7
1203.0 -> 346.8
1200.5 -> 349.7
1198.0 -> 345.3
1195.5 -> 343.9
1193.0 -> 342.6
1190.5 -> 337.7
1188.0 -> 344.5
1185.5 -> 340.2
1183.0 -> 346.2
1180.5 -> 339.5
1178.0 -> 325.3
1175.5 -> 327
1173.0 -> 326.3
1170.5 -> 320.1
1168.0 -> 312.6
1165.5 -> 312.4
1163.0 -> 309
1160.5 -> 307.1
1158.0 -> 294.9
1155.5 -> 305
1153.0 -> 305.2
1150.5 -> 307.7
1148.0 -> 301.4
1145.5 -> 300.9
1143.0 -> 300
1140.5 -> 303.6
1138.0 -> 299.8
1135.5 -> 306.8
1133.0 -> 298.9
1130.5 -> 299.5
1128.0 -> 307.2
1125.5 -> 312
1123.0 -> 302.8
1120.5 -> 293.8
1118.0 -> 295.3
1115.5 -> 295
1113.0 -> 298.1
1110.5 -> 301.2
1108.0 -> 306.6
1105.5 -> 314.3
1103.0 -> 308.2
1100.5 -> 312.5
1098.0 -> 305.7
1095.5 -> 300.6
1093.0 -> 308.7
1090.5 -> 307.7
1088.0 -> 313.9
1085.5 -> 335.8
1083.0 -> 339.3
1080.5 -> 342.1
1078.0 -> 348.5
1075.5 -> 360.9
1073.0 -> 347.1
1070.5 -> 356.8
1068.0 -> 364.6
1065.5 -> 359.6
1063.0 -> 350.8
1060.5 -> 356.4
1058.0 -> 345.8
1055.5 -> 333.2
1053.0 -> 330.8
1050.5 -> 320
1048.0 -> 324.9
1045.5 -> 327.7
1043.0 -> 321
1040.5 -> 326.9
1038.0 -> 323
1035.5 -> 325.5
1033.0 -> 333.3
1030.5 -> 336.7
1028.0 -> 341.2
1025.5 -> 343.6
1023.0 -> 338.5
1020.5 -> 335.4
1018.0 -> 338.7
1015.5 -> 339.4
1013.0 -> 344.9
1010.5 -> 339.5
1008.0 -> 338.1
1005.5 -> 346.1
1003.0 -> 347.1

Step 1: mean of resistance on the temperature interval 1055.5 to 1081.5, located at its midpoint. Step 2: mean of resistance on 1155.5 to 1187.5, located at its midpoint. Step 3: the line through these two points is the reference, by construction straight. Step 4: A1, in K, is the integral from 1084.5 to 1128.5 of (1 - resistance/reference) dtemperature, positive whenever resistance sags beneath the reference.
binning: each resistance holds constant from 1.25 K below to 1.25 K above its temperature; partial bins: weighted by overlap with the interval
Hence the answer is 4.5 K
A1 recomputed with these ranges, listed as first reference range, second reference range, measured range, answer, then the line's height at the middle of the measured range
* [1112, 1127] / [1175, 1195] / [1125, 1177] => 1.8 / 318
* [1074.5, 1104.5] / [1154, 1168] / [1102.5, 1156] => 1.9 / 314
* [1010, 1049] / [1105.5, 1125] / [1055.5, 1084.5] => -3.0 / 318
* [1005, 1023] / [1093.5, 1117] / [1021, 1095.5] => -3.1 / 323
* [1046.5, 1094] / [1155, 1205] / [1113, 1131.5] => 1.9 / 335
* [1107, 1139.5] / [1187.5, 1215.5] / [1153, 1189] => 1.3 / 333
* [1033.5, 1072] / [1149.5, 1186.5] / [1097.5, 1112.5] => 1.0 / 329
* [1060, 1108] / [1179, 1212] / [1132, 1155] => 2.6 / 341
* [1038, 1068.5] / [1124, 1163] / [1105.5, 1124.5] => 0.8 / 314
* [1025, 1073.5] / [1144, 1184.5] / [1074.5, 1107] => 0.7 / 330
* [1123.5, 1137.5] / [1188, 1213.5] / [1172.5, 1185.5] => 0.2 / 338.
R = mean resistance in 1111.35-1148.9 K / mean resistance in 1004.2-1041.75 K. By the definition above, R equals 0.89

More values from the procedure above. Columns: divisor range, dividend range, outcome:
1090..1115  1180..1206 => 1.13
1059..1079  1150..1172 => 0.87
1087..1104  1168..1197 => 1.09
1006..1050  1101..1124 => 0.90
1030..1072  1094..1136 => 0.90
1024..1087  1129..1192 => 0.93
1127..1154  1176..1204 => 1.13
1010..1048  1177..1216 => 1.05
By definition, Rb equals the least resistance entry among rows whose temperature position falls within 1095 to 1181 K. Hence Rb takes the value 293.8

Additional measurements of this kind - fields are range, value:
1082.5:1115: 298.1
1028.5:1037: 325.5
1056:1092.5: 307.7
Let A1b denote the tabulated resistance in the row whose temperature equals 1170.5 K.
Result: 320.1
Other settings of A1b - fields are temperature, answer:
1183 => 346.2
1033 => 333.3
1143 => 300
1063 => 350.8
